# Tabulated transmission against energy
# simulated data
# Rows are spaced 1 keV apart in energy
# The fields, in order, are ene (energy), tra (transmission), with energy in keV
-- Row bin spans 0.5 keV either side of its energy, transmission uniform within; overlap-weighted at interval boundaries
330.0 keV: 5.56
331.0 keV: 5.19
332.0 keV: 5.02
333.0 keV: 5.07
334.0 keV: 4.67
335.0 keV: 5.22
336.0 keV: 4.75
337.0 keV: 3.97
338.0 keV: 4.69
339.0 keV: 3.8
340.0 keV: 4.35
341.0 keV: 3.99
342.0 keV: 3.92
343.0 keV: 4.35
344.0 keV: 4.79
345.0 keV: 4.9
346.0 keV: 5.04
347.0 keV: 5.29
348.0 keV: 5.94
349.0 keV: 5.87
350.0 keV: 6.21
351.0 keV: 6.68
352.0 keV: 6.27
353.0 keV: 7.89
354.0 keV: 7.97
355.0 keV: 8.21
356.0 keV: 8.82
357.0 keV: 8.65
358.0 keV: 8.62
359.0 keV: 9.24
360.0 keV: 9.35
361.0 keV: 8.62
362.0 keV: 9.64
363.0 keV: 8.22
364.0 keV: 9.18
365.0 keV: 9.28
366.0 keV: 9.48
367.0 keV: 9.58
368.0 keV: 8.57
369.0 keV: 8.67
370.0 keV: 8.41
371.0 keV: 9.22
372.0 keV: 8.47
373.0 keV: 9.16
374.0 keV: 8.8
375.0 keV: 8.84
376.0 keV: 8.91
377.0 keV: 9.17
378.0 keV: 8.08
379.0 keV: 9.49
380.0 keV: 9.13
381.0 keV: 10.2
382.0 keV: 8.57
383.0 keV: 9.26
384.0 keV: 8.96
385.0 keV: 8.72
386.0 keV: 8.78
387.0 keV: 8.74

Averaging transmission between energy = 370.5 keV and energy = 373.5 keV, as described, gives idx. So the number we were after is 8.95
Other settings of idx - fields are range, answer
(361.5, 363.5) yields 8.93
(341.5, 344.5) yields 4.35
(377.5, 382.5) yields 9.09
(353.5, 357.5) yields 8.41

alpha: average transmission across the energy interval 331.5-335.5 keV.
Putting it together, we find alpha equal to 5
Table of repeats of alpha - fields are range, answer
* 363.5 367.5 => 9.38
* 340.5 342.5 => 3.96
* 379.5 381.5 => 9.66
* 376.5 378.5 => 8.62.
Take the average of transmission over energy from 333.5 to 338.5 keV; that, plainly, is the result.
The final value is 4.66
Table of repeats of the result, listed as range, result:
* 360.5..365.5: 8.99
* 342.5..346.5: 4.77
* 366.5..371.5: 8.89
